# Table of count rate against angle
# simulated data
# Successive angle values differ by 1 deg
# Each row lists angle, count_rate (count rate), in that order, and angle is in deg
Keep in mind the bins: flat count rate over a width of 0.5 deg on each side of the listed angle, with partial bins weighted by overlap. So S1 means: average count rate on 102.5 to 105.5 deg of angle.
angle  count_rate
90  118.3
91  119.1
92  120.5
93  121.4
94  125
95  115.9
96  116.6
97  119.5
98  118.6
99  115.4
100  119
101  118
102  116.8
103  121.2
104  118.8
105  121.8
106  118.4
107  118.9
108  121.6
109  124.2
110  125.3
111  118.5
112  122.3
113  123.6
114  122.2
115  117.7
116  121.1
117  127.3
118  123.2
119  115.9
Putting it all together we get 121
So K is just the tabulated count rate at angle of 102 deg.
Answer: 116.8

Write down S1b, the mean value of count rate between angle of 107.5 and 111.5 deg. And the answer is 122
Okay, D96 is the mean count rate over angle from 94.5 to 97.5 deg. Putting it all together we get 117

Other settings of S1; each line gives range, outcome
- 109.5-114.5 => 122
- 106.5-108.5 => 120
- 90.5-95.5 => 120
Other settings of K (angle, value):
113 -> 123.6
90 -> 118.3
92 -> 120.5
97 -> 119.5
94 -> 125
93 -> 121.4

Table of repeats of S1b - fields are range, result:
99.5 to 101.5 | 118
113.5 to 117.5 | 122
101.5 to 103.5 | 119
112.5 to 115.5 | 121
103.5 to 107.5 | 119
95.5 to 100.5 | 118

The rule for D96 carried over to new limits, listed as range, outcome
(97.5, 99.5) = 117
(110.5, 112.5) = 120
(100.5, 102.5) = 117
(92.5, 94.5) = 123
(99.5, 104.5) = 119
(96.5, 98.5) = 119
